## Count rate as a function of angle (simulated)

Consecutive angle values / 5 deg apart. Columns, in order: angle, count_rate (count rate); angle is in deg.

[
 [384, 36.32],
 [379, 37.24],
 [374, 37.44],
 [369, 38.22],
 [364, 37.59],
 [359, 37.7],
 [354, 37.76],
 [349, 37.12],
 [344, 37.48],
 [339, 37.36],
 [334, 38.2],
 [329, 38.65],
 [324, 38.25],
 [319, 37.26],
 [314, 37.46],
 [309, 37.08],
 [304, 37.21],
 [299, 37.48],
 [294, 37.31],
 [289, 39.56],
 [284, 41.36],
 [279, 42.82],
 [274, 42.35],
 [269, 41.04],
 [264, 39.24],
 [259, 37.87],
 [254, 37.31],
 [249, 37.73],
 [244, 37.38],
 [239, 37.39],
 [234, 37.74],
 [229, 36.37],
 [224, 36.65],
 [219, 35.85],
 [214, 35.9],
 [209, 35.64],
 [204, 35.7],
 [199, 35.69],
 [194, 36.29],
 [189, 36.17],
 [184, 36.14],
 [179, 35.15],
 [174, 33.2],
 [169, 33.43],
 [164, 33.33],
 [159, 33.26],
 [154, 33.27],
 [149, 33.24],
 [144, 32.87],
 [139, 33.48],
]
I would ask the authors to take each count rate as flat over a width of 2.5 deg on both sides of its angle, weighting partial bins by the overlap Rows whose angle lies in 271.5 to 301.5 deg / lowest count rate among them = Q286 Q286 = 37.31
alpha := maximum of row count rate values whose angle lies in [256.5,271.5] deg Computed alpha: 41.04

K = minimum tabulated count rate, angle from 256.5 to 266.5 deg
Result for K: 37.87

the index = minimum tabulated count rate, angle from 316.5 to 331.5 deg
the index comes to 37.26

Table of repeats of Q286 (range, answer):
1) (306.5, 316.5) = 37.08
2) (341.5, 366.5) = 37.12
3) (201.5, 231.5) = 35.64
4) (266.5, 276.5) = 41.04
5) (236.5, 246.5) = 37.38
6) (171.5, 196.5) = 33.2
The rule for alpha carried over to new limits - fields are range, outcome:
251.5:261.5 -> 37.87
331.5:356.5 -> 38.2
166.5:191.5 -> 36.17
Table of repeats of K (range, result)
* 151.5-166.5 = 33.26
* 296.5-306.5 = 37.21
